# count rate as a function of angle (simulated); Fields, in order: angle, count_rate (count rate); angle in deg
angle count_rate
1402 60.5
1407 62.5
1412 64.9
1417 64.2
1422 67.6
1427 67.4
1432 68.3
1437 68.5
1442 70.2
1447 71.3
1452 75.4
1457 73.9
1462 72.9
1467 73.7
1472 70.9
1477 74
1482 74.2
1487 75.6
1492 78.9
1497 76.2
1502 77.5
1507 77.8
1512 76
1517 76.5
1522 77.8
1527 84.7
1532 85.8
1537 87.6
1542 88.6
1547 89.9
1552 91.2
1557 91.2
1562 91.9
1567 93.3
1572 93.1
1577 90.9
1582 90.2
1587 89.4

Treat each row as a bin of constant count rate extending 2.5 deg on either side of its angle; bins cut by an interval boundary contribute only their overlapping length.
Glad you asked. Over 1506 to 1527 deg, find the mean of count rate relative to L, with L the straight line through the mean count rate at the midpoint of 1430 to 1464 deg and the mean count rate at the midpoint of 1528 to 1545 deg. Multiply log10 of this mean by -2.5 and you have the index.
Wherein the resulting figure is 0.08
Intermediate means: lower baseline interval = 71.5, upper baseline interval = 87.2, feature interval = 77.9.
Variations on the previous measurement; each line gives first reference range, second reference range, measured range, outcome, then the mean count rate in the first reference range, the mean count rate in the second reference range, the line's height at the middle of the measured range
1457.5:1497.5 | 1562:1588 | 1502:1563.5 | -0.004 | 74.4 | 91.5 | 84.1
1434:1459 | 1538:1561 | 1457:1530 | 0.054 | 71.7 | 90.2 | 80.2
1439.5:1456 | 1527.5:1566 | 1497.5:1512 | 0.068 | 72.4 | 89.4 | 82.2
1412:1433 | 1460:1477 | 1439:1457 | -0.037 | 66.5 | 72.7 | 70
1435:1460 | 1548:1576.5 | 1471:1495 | 0.045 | 71.9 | 91.9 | 78.1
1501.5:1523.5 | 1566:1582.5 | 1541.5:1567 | -0.047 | 77.1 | 91.9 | 87.1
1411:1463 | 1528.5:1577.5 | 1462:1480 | 0.039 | 69.5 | 90.2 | 75.6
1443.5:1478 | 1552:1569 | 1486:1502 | 0.031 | 73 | 92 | 79.3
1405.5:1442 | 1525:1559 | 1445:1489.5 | 0.014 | 66.6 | 88.4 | 74.6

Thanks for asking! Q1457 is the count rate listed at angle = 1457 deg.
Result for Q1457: 73.9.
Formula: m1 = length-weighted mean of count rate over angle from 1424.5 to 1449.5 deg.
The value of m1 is 69.1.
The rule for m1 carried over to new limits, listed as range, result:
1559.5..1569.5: 92.6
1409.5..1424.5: 65.6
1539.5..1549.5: 89.2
